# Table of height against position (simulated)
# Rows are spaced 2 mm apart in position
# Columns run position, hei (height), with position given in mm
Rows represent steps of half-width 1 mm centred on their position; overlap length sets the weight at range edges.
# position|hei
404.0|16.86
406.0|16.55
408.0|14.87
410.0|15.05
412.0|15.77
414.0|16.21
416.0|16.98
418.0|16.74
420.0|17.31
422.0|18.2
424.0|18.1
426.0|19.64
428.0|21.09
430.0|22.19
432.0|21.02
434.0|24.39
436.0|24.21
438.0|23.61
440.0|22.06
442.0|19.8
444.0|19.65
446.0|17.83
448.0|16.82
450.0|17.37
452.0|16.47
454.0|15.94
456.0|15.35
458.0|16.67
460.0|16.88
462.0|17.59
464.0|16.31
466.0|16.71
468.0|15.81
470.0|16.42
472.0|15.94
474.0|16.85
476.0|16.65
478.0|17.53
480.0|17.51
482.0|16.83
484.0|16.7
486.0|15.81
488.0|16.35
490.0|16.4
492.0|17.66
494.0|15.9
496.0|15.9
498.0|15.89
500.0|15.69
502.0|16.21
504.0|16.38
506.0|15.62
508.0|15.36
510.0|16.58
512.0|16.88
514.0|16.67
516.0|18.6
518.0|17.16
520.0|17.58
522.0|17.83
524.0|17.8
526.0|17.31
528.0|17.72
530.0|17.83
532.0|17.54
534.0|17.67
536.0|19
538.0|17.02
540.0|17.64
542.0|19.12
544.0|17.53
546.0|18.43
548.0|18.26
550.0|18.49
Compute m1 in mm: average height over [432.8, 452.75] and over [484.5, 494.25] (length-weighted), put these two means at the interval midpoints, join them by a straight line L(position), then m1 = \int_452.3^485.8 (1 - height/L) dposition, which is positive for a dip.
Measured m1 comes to 2.8 mm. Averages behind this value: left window 20.3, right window 16.5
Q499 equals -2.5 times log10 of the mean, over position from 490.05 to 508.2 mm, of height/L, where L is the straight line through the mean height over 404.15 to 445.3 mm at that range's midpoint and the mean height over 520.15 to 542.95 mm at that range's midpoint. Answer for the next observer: 0.13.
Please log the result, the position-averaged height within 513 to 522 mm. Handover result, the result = 17.5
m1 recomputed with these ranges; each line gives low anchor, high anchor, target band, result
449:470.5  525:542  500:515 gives 1.0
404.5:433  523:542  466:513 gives 3.7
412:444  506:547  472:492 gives 2.0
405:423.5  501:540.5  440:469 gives -0.9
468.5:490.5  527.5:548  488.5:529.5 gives 1.3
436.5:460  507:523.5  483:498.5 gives 1.1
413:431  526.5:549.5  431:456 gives -1.8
